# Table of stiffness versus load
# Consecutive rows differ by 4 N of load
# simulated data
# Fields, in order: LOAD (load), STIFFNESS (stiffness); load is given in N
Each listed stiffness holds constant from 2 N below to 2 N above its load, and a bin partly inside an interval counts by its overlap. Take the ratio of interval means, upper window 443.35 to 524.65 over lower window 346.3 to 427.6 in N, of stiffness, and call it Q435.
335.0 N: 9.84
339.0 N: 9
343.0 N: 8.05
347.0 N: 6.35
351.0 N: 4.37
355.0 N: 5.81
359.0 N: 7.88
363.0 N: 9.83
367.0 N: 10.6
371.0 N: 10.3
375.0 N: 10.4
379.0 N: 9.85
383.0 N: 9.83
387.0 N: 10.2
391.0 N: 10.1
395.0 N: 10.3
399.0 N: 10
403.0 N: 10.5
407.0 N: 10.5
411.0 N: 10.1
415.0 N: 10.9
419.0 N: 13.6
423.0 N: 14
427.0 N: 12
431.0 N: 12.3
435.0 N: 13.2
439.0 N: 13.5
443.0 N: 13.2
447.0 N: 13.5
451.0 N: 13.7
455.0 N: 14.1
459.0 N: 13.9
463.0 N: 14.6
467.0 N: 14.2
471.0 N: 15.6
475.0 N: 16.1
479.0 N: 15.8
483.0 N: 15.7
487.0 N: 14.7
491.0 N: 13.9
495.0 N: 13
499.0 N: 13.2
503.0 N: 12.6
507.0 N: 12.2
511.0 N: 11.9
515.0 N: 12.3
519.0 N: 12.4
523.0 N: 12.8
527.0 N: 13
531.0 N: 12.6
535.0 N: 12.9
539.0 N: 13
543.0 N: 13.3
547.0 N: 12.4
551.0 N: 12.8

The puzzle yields 1.4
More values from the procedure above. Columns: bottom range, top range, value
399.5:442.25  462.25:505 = 1.21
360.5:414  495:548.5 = 1.24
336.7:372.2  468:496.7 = 1.87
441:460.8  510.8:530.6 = 0.92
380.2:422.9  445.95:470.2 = 1.31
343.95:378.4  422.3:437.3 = 1.55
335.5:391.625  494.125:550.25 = 1.45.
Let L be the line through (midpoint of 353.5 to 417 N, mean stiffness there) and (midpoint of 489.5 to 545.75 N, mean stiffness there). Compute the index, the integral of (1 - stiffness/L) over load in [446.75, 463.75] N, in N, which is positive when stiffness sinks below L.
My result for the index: -3.8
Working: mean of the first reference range 9.85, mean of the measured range 14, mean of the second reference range 12.8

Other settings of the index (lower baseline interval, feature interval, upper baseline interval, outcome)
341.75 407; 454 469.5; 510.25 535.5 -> -4.34 N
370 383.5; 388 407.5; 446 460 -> 1.52 N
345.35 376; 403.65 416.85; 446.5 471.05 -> 0.80 N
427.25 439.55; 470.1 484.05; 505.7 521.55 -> -3.73 N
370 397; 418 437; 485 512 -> -2.90 N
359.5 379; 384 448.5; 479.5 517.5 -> -2.35 N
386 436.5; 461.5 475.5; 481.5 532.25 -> -2.98 N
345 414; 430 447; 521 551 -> -4.06 N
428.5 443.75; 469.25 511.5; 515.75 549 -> -4.10 N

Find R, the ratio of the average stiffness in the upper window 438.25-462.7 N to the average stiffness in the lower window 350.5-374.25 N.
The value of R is 1.62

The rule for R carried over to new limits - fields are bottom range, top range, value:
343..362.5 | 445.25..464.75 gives 2.12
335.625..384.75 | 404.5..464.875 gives 1.50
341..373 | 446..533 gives 1.74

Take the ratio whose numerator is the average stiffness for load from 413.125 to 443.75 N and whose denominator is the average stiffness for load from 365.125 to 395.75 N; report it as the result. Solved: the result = 1.26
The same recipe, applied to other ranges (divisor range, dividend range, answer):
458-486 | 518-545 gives 0.85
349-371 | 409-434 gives 1.54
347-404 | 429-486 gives 1.56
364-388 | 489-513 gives 1.26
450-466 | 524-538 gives 0.91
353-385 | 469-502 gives 1.58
